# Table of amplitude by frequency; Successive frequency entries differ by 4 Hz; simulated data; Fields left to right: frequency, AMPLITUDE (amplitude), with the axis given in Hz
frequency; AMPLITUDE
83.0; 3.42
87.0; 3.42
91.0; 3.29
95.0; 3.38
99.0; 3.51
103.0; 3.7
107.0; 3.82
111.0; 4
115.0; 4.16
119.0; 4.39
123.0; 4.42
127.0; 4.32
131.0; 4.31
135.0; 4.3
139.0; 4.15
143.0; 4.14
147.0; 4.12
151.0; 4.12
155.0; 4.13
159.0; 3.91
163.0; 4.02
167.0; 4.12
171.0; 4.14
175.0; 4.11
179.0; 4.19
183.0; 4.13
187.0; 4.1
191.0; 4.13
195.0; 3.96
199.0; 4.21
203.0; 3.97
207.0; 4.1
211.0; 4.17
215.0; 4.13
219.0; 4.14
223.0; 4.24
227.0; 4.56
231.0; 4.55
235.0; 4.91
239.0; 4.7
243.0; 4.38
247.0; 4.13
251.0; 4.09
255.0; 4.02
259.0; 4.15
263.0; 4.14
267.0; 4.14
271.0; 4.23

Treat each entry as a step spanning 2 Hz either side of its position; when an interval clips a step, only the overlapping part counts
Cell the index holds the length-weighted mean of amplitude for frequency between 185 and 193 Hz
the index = 4.12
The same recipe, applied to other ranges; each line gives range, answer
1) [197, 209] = 4.09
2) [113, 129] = 4.32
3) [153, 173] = 4.06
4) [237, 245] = 4.54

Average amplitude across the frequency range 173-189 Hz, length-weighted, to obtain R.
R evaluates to 4.13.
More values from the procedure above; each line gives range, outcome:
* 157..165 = 3.96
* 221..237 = 4.56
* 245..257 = 4.08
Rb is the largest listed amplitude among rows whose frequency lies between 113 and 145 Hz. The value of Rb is 4.42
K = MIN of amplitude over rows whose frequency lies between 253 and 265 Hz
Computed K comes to 4.02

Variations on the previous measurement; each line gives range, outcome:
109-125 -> 4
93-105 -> 3.38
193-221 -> 3.96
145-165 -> 3.91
